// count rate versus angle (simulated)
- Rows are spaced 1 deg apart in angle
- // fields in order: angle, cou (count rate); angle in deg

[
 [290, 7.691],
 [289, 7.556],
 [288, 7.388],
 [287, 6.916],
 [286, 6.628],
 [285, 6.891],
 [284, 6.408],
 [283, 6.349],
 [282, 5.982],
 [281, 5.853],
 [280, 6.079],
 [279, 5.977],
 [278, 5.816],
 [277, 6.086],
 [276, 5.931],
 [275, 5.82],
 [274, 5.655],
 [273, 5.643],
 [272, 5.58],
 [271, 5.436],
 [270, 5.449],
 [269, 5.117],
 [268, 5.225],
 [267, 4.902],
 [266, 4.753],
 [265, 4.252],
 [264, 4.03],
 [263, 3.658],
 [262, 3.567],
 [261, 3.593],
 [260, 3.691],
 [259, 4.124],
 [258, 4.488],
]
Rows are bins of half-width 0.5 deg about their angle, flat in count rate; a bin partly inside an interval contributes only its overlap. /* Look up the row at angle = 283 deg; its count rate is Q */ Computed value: 6.349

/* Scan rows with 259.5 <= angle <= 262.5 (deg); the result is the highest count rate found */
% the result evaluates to 3.691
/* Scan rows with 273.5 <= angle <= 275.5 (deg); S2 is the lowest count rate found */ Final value 5.655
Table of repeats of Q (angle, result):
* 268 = 5.225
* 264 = 4.03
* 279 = 5.977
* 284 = 6.408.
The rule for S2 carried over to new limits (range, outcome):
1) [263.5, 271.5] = 4.03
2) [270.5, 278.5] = 5.436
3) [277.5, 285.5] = 5.816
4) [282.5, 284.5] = 6.349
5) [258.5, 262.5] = 3.567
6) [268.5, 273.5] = 5.117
